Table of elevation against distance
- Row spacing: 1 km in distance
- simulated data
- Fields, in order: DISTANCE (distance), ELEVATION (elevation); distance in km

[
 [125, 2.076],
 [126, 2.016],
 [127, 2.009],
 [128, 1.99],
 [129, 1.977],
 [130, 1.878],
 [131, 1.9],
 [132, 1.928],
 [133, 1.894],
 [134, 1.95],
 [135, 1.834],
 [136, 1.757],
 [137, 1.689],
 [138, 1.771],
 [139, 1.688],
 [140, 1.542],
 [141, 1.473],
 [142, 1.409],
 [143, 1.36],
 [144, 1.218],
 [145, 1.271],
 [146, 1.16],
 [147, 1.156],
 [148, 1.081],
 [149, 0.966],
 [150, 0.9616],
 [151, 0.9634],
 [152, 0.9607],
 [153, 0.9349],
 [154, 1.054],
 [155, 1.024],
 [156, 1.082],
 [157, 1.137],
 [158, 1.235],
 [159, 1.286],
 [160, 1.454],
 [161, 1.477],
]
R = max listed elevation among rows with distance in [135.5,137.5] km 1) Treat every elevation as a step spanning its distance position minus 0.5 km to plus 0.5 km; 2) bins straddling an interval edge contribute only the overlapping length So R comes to 1.757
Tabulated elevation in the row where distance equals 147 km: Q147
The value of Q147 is 1.156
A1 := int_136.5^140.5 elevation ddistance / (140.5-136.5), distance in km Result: 1.67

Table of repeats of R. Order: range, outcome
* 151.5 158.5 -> 1.235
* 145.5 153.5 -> 1.16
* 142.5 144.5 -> 1.36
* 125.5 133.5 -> 2.016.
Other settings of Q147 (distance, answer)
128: 1.99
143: 1.36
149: 0.966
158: 1.235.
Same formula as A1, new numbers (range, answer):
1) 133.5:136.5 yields 1.85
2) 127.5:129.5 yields 1.98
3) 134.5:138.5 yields 1.76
